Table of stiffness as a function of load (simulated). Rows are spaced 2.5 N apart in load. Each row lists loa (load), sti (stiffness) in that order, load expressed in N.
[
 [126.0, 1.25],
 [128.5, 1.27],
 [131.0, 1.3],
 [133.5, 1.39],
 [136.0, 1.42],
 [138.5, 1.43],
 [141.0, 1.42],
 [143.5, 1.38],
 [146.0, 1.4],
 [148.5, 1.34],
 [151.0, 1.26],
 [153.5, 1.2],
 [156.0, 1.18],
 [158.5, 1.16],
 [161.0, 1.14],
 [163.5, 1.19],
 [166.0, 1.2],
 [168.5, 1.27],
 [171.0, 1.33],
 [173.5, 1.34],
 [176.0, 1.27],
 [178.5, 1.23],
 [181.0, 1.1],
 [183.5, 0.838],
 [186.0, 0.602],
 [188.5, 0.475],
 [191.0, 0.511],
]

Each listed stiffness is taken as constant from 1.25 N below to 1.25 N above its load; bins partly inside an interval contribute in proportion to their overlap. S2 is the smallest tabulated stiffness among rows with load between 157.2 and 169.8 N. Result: 1.14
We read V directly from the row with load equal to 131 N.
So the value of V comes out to 1.3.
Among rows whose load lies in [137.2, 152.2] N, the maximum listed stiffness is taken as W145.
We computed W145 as 1.43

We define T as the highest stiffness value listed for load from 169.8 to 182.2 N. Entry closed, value 1.34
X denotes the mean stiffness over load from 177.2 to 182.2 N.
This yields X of 1.17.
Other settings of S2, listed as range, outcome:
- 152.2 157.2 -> 1.18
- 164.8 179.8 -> 1.2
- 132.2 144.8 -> 1.38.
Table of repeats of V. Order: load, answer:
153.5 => 1.2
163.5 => 1.19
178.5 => 1.23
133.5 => 1.39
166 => 1.2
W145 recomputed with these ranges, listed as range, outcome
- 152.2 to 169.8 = 1.27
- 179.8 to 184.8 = 1.1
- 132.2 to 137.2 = 1.42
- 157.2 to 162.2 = 1.16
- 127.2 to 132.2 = 1.3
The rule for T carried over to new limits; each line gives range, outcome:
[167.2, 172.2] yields 1.33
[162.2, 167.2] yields 1.2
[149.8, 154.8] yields 1.26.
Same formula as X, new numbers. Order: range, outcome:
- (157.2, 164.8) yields 1.16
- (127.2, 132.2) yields 1.28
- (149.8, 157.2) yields 1.21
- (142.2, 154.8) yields 1.32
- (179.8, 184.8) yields 0.964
